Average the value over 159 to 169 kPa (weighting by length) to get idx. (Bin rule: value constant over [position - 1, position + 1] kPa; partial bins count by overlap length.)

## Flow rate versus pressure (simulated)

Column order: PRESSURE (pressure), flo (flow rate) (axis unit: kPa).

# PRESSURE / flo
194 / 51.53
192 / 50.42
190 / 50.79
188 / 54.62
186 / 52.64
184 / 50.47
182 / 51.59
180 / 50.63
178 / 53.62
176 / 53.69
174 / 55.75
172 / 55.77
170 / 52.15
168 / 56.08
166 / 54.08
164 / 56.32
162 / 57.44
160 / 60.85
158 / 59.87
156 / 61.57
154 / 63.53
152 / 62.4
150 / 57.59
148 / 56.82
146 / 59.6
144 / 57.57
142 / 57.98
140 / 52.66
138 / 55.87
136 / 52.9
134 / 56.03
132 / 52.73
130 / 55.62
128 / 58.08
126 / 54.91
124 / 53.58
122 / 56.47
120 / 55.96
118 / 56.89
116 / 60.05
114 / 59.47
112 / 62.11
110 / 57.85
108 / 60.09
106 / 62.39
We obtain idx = 57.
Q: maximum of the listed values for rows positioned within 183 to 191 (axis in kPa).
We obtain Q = 54.62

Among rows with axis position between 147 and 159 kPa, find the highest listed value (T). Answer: 63.53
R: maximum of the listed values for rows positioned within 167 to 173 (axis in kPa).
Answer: 56.08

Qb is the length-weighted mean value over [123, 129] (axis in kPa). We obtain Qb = 55.5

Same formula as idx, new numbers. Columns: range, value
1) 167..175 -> 54.9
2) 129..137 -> 54.3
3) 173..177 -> 54.7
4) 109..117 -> 59.9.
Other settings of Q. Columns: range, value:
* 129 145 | 57.98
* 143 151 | 59.6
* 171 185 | 55.77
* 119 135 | 58.08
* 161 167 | 57.44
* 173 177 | 55.75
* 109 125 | 62.11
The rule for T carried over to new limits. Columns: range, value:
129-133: 55.62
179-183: 51.59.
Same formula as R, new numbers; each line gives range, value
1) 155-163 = 61.57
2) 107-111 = 60.09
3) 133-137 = 56.03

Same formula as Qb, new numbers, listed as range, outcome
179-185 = 50.9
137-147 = 56.7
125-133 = 55.3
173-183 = 53.1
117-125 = 55.7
